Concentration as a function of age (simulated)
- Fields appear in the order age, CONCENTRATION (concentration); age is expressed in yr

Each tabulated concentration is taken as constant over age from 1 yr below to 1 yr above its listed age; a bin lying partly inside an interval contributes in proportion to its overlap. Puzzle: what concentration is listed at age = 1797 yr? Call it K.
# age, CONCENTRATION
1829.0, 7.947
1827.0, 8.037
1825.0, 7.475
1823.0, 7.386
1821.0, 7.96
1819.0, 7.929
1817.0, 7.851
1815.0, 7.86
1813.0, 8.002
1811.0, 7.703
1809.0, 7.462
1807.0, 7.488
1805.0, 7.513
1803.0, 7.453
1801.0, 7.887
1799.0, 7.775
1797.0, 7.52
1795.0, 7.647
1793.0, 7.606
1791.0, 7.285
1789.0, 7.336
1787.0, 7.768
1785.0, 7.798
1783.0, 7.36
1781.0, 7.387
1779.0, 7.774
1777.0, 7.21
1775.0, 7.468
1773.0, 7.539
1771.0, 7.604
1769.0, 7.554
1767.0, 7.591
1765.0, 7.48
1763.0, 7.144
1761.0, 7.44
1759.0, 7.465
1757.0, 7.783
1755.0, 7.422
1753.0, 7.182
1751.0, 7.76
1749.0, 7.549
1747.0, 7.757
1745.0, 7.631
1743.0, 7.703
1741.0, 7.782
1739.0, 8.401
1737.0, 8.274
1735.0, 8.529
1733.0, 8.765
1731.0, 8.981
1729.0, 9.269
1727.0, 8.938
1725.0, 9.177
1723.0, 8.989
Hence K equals 7.52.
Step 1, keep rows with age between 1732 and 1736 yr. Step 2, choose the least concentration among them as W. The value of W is 8.529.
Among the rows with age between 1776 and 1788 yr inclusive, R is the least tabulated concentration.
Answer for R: 7.21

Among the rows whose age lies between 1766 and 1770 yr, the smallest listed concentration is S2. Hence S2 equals 7.554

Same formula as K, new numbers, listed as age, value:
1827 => 8.037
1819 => 7.929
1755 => 7.422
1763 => 7.144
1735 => 8.529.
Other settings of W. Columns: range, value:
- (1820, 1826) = 7.386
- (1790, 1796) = 7.285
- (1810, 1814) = 7.703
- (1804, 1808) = 7.488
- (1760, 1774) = 7.144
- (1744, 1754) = 7.182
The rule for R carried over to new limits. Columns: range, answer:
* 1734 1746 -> 7.631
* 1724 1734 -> 8.765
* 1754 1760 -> 7.422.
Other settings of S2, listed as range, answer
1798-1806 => 7.453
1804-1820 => 7.462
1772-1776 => 7.468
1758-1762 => 7.44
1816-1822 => 7.851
